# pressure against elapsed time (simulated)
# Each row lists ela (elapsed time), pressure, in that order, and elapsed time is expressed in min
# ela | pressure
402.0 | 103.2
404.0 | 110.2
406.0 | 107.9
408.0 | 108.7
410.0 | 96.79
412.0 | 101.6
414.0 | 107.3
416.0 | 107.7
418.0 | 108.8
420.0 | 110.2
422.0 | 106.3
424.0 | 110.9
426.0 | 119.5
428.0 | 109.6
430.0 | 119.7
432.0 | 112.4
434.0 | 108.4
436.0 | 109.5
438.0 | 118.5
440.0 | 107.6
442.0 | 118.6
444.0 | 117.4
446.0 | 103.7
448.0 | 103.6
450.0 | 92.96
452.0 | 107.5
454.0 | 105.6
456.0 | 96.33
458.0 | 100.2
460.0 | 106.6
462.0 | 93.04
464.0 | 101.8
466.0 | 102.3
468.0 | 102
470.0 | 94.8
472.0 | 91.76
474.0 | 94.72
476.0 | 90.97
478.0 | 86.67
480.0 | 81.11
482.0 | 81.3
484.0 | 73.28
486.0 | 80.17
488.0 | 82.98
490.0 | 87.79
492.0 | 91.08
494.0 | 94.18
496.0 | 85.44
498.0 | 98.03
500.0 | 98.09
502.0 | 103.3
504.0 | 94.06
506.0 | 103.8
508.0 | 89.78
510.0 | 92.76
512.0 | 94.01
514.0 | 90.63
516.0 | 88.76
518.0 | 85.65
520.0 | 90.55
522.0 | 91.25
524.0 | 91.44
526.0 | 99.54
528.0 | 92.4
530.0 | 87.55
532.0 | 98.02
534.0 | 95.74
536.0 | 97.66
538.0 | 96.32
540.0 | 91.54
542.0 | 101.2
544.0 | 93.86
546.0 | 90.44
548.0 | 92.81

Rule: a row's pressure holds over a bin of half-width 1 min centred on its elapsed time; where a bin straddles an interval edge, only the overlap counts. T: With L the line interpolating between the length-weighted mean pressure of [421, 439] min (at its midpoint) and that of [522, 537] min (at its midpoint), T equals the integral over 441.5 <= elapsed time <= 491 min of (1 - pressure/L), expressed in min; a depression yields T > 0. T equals 4.9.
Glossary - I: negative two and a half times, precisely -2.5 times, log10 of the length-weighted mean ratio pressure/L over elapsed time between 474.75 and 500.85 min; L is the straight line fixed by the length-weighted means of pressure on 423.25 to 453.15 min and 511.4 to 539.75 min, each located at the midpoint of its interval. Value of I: 0.16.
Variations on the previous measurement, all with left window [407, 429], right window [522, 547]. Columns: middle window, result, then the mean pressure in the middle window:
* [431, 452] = -0.040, 109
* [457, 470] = 0.023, 101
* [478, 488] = 0.245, 80.1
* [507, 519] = 0.078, 90.3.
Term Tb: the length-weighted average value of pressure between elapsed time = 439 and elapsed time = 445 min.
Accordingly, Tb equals 115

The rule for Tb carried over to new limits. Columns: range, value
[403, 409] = 109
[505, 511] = 95.4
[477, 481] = 83.9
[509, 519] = 90.4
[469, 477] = 93.1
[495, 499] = 91.7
